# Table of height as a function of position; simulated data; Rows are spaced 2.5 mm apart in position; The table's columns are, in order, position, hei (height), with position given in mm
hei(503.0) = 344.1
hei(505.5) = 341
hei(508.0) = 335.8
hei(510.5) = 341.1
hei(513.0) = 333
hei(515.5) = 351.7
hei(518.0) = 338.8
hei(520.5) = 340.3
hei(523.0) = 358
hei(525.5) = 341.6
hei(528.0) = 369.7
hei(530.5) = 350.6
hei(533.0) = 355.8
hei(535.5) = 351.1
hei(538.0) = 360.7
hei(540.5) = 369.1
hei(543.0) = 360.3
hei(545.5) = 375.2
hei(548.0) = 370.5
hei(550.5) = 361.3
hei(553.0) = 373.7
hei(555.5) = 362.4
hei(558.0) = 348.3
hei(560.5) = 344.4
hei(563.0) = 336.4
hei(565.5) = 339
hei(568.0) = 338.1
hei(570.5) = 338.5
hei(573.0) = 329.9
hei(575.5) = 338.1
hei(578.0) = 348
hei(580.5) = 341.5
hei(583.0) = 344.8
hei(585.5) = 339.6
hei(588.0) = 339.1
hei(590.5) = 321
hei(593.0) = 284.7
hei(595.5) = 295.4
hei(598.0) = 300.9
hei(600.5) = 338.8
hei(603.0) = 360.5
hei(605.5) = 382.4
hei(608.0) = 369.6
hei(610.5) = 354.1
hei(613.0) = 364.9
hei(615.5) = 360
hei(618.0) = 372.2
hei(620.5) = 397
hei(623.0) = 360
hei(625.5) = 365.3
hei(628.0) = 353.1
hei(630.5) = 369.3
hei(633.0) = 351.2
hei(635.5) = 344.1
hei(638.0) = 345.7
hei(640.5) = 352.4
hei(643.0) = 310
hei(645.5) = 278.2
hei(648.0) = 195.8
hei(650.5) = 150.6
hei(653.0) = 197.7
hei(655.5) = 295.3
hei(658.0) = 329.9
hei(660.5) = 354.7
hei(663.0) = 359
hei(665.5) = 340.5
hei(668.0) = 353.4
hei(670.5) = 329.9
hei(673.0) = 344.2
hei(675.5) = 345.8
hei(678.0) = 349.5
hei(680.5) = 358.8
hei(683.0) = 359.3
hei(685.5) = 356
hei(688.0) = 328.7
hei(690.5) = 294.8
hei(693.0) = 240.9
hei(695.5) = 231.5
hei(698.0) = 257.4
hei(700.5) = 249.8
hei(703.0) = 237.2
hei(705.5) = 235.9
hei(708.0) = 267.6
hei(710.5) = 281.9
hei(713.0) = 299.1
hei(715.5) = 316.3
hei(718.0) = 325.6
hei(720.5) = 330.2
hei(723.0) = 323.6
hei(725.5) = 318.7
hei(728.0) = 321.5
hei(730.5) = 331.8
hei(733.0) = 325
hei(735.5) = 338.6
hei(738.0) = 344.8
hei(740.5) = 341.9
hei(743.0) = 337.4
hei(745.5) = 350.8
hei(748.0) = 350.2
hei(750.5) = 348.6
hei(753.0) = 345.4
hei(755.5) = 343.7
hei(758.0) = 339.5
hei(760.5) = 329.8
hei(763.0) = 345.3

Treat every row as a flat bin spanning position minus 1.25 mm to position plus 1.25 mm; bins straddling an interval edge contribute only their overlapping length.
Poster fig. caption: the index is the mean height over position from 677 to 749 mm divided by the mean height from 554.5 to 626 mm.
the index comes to 0.90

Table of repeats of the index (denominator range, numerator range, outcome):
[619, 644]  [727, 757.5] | 0.96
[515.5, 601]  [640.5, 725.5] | 0.87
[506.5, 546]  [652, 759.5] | 0.90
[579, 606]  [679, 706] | 0.87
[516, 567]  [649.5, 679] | 0.88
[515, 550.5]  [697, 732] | 0.82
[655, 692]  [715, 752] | 0.98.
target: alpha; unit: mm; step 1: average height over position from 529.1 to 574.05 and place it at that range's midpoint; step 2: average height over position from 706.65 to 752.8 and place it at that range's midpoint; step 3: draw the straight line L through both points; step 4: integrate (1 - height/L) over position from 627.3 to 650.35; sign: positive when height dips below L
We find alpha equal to 1.8 mm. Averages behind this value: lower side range 354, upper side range 325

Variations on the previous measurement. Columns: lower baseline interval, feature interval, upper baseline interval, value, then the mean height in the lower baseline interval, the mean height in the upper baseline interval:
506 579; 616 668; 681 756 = 1.0 mm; 350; 311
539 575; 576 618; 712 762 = 0.9 mm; 353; 333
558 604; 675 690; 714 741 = -0.8 mm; 332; 328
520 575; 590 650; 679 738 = -1.1 mm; 353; 302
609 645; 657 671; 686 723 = -1.1 mm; 356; 281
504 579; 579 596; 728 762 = 1.1 mm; 350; 340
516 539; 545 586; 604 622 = 1.3 mm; 352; 371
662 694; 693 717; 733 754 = 5.4 mm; 336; 344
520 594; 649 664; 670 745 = 2.1 mm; 348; 311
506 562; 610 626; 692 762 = -1.6 mm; 354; 310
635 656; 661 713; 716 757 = -1.3 mm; 271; 336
